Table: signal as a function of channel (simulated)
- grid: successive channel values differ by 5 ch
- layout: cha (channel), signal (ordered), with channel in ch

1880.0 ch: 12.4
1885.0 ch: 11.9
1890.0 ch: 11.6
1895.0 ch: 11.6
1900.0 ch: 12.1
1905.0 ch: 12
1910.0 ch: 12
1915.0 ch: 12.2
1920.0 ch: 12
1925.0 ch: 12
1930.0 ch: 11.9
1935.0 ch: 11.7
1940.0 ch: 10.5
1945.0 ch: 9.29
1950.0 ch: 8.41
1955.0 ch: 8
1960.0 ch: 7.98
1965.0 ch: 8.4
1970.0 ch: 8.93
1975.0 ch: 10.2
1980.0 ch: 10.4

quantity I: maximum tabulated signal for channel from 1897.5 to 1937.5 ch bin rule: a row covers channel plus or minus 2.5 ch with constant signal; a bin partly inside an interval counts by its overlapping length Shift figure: 12.2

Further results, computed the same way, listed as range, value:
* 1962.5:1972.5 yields 8.93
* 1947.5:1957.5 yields 8.41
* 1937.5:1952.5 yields 10.5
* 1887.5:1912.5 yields 12.1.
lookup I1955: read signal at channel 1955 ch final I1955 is 8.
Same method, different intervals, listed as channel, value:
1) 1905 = 12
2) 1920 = 12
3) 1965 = 8.4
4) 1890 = 11.6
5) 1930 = 11.9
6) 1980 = 10.4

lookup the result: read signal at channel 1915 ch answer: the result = 12.2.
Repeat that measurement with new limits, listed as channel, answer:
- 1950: 8.41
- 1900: 12.1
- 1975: 10.2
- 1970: 8.93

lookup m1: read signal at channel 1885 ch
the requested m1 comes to 11.9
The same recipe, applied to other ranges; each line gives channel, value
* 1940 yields 10.5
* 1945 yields 9.29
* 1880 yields 12.4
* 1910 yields 12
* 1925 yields 12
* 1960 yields 7.98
